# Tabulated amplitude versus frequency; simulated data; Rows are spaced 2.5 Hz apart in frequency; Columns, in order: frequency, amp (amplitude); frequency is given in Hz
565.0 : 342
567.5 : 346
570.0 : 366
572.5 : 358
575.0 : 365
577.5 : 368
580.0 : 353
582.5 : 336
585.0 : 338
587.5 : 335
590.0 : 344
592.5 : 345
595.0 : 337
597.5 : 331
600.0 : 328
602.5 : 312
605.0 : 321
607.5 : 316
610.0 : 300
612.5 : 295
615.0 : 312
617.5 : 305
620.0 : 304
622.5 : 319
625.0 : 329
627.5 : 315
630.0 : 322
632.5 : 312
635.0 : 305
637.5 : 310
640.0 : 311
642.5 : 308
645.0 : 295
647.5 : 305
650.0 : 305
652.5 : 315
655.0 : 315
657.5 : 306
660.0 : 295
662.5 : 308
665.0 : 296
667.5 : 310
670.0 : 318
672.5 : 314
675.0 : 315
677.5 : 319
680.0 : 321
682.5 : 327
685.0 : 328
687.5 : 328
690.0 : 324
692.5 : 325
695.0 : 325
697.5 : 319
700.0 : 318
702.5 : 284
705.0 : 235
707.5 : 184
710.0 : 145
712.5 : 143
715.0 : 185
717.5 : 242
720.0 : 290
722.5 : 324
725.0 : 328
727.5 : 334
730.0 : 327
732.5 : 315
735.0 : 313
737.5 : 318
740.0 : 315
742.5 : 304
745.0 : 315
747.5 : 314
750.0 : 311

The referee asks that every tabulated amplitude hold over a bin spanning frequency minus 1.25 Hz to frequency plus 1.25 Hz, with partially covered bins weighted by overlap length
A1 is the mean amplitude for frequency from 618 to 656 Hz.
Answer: 311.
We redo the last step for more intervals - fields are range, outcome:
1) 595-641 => 314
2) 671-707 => 310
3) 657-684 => 312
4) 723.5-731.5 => 329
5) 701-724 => 228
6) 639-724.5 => 291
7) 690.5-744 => 280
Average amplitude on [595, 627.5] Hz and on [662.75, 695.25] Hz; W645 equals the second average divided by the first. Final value 1.01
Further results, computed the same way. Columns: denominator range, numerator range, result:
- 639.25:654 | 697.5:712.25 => 0.76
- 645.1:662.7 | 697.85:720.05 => 0.74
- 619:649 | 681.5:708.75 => 0.96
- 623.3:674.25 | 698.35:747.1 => 0.89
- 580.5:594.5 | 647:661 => 0.90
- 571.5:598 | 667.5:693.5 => 0.93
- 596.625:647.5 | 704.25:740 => 0.85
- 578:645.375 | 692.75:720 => 0.76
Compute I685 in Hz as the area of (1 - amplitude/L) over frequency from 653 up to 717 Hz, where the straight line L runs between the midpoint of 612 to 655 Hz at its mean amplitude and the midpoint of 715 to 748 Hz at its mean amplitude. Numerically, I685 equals 4.31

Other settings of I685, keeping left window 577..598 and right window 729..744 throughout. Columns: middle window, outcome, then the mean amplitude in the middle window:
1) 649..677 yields 1.66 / 309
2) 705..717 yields 5.38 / 176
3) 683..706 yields 0.85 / 311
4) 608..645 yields 2.79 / 310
